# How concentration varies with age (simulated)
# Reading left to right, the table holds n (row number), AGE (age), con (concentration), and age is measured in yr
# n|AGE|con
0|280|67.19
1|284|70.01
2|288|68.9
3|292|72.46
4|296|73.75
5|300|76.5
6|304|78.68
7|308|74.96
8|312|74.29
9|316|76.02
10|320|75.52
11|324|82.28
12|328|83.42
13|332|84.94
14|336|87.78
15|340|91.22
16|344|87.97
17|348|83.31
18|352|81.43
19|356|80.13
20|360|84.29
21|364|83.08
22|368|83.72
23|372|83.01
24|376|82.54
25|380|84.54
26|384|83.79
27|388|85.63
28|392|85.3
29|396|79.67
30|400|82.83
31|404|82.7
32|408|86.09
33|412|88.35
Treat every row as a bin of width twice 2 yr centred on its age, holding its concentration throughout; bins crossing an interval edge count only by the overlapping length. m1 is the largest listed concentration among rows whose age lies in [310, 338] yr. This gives 87.78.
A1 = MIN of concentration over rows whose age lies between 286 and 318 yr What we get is 68.9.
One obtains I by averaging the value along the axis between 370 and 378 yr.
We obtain 82.8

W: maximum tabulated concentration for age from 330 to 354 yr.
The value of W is 91.22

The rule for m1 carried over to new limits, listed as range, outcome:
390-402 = 85.3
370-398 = 85.63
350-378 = 84.29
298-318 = 78.68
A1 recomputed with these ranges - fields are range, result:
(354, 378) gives 80.13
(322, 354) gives 81.43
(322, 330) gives 82.28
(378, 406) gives 79.67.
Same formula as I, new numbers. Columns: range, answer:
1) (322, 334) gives 83.5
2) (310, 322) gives 75.3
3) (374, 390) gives 84.1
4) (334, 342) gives 89.5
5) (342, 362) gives 83.4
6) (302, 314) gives 76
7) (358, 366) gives 83.7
